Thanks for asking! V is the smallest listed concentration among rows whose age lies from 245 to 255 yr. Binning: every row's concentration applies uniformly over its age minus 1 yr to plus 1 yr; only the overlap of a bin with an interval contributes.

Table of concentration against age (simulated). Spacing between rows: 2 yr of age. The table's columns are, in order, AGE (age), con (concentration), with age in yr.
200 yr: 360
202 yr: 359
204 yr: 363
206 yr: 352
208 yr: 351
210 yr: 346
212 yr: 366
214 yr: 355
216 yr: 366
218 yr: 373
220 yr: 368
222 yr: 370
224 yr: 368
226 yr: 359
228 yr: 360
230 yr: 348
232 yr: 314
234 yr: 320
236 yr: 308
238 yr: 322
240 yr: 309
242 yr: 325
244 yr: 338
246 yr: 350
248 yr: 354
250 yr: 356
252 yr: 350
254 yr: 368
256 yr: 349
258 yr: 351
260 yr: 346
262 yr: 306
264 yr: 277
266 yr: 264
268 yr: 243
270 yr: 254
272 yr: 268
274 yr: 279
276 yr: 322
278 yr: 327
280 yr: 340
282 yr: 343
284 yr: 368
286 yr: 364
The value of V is 350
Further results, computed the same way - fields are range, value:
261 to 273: 243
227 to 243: 308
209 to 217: 346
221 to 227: 359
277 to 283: 327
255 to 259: 349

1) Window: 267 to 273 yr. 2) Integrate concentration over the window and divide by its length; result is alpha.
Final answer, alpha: 255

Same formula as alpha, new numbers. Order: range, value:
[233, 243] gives 317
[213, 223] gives 366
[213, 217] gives 360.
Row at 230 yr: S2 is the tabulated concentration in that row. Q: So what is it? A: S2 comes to 348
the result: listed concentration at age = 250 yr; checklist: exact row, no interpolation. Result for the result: 356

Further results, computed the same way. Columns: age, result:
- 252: 350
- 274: 279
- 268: 243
